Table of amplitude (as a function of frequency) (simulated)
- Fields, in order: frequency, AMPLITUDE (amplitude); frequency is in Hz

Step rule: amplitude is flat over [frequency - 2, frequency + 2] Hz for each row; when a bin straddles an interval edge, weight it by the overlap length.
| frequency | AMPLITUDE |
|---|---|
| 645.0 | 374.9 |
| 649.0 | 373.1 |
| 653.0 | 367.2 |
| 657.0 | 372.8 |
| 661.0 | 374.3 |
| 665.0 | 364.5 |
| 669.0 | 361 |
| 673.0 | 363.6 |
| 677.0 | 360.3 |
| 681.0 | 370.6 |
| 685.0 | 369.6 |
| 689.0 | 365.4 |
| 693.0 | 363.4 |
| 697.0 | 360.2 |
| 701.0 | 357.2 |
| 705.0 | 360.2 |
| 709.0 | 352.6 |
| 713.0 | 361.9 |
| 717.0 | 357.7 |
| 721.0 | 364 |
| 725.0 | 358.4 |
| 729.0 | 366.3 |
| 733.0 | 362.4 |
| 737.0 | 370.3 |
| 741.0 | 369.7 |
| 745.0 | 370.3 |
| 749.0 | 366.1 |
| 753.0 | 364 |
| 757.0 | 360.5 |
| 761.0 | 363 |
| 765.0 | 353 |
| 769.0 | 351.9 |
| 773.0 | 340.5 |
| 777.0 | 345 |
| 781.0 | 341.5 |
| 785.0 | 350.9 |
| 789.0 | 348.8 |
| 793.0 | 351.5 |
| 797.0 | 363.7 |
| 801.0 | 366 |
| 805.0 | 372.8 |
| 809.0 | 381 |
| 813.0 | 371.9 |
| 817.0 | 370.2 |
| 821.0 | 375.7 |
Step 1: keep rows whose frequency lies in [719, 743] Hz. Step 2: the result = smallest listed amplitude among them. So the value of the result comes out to 358.4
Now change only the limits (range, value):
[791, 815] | 351.5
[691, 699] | 360.2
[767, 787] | 340.5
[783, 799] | 348.8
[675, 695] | 360.3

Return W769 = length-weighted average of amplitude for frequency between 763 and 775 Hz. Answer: 348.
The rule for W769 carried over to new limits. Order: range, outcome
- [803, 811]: 377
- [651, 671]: 368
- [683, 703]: 363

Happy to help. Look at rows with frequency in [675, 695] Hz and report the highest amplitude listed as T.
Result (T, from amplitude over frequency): 370.6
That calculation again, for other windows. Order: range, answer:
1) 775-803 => 366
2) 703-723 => 364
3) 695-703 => 360.2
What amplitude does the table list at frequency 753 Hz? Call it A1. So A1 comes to 364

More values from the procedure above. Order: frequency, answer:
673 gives 363.6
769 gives 351.9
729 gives 366.3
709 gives 352.6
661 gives 374.3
